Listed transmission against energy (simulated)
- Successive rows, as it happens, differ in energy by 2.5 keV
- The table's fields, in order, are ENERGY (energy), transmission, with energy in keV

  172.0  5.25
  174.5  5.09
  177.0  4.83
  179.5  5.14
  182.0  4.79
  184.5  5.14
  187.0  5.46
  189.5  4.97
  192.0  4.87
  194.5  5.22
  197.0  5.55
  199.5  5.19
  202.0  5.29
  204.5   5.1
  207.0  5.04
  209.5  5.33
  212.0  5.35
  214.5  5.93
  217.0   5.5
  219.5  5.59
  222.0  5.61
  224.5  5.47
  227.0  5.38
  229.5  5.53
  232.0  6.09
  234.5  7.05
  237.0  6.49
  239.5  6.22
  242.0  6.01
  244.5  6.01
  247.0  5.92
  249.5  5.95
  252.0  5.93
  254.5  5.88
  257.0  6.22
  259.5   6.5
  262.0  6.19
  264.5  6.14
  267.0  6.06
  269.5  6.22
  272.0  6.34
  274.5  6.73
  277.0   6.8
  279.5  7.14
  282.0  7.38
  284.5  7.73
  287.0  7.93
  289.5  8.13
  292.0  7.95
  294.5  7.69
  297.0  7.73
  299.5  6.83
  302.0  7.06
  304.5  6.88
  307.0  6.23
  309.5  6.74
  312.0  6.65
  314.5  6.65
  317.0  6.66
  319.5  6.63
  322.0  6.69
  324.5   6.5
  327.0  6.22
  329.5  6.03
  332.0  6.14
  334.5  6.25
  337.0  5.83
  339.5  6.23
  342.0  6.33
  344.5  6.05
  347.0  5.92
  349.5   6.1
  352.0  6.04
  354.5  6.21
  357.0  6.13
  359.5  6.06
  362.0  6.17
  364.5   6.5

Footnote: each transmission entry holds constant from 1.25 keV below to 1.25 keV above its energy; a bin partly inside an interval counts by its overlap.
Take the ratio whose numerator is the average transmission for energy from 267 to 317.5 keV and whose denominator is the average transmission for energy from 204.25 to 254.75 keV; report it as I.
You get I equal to 1.22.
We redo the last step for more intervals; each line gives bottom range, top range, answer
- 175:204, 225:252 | 1.18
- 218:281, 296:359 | 1.05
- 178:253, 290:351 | 1.19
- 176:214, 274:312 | 1.40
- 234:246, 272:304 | 1.17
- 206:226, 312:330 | 1.19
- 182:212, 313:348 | 1.21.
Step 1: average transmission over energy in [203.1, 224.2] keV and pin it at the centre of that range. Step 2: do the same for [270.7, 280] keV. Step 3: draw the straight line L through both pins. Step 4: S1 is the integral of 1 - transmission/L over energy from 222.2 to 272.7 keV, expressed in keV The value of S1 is 0.5 keV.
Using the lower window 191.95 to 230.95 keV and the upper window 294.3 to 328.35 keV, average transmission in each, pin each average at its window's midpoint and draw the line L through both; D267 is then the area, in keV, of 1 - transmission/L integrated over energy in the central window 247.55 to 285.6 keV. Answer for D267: -1.9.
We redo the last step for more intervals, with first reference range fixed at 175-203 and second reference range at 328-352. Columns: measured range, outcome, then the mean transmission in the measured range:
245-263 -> -1.7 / 6.08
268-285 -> -3.5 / 6.86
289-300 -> -3.6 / 7.69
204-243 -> -2.8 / 5.74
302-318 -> -2.1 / 6.67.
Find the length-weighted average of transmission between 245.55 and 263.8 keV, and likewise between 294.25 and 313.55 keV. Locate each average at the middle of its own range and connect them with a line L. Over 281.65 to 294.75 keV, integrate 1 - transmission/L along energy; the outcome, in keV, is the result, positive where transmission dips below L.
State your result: -2.3 keV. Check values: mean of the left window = 6.09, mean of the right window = 6.93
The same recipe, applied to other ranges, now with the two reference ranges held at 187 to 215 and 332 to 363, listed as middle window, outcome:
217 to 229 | -0.3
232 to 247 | -2.3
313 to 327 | -1.5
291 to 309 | -4.1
